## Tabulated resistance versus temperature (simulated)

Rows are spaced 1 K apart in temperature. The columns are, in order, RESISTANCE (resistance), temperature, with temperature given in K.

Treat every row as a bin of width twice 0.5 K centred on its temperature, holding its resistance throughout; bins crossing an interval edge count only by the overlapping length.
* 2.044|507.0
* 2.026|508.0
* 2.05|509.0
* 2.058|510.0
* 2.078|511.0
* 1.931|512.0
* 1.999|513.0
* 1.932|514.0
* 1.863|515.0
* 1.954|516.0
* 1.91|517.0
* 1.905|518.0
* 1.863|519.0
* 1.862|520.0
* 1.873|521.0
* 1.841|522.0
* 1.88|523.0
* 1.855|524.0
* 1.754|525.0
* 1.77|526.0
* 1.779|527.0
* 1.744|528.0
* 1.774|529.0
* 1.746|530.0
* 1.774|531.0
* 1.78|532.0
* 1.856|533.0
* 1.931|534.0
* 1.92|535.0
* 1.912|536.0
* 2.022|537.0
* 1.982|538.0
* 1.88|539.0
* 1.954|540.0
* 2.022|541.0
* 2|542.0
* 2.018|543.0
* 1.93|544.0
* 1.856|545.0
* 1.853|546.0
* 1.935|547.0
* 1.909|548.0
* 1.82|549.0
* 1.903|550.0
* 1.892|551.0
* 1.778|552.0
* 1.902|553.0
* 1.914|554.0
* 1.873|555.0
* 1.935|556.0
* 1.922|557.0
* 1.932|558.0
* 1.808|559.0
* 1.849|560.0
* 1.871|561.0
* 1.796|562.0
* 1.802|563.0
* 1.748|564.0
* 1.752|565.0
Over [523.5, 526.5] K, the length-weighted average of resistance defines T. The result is 1.79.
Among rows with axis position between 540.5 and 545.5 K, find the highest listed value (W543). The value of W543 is 2.022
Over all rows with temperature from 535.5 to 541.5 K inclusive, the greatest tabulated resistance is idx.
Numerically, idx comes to 2.022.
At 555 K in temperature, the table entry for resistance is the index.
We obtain 1.873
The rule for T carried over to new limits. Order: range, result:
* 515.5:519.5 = 1.91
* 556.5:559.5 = 1.89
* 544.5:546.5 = 1.85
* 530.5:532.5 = 1.78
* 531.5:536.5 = 1.88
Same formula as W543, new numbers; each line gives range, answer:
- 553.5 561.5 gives 1.935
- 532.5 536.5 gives 1.931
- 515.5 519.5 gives 1.954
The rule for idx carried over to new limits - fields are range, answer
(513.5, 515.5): 1.932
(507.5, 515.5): 2.078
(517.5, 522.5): 1.905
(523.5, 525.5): 1.855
